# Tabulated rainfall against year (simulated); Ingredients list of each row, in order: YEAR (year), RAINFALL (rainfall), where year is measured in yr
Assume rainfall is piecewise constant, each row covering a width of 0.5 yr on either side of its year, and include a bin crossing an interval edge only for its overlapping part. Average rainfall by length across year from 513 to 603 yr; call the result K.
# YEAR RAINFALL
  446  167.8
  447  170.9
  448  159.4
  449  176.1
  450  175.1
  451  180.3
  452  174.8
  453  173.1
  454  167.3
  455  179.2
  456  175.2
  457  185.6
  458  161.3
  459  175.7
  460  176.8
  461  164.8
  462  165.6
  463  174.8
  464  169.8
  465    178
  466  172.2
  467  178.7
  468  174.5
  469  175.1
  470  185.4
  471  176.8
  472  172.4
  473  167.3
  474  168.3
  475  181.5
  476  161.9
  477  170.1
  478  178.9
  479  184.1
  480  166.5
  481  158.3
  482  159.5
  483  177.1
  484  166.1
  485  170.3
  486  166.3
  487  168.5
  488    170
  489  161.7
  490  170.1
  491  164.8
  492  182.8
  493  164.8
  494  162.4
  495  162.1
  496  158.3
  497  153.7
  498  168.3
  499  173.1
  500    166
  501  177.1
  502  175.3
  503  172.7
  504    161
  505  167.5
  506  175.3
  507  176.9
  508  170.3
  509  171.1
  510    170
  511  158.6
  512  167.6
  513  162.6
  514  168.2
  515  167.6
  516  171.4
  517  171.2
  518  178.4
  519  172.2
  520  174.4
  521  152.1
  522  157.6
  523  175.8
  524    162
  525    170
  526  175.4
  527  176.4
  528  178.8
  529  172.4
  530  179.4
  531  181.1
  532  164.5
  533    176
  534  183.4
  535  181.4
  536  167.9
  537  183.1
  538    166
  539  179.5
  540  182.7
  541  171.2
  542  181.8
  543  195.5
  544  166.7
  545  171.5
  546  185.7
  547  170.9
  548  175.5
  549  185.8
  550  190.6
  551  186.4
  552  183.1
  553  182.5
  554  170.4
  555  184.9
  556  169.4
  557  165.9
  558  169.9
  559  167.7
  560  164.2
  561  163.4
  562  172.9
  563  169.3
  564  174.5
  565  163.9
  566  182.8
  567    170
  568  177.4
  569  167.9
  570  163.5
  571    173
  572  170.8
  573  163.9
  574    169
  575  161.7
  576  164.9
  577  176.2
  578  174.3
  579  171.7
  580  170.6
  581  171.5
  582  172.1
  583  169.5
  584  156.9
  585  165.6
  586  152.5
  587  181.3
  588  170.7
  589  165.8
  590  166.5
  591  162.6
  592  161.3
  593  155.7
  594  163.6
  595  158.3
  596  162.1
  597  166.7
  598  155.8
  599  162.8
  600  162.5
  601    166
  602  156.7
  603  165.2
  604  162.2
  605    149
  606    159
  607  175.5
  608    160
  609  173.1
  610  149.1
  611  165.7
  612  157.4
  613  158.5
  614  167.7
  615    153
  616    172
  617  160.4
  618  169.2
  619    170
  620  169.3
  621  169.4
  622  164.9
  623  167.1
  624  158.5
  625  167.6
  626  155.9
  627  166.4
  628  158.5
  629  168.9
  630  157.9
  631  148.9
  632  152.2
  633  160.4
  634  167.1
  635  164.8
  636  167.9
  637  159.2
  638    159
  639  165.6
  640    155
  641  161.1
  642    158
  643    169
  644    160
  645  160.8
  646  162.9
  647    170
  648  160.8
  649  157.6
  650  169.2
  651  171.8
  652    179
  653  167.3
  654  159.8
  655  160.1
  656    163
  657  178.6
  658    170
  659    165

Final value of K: 171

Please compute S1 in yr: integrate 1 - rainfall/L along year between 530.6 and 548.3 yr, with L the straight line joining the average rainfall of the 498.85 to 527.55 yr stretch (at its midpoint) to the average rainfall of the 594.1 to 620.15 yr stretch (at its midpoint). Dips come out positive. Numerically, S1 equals -1.0 yr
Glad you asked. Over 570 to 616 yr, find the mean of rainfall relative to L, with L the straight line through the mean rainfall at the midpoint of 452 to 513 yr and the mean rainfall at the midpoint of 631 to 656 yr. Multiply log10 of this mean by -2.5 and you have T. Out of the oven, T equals 0.01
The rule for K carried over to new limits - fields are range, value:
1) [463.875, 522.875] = 170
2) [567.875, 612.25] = 165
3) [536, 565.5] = 176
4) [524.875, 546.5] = 177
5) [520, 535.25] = 172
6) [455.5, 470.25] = 174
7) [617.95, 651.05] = 163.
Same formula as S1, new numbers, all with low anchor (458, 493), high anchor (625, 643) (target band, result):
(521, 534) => -0.3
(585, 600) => 0.0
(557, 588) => -0.8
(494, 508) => 0.1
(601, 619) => 0.0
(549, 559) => -0.7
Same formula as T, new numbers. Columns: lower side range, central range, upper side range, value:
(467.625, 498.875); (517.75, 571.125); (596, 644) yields -0.05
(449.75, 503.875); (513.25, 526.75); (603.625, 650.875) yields 0.00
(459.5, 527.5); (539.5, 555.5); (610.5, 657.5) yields -0.08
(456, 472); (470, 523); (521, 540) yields 0.03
